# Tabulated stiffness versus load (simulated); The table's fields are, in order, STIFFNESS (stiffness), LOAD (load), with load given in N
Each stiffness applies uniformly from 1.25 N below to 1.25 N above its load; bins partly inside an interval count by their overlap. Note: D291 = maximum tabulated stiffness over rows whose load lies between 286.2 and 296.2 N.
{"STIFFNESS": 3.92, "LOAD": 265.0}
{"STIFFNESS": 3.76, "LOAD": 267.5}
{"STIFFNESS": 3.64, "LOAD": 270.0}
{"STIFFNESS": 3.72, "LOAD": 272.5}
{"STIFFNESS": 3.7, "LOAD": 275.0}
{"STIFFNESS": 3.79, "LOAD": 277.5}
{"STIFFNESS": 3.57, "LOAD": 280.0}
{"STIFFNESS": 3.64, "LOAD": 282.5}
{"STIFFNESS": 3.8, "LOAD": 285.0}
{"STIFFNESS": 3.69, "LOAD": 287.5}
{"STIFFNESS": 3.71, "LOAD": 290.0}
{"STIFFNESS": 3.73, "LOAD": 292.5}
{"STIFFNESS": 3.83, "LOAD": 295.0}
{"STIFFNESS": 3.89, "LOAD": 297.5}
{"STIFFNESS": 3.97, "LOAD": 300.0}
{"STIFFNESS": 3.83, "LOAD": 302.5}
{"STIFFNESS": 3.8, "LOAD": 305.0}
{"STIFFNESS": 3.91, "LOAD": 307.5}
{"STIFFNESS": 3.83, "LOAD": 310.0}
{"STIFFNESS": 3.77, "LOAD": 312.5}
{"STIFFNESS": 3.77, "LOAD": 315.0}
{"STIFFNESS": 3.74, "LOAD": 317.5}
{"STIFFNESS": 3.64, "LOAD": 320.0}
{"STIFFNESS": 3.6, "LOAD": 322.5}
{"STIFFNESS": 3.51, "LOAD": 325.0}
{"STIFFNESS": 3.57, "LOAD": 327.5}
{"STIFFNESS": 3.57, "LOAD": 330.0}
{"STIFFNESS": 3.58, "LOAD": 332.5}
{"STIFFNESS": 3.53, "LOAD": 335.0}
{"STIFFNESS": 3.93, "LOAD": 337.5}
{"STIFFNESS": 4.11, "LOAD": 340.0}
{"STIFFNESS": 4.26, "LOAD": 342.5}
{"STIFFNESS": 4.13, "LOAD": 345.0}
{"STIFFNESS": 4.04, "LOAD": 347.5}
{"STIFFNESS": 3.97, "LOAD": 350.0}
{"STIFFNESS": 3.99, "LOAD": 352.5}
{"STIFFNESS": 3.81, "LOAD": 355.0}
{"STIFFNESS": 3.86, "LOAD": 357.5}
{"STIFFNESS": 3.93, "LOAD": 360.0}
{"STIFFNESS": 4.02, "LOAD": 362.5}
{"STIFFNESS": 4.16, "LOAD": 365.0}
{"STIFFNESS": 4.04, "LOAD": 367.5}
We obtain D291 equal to 3.83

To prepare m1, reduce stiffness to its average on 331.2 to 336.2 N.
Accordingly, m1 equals 3.56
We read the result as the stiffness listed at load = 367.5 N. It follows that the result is 4.04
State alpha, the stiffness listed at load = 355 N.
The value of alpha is 3.81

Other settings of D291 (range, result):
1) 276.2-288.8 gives 3.8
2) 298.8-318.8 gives 3.97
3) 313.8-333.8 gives 3.77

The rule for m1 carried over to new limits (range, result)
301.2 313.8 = 3.83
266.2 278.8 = 3.72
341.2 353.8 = 4.08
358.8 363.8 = 3.98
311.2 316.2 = 3.77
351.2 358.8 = 3.89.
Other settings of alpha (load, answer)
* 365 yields 4.16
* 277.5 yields 3.79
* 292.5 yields 3.73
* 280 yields 3.57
